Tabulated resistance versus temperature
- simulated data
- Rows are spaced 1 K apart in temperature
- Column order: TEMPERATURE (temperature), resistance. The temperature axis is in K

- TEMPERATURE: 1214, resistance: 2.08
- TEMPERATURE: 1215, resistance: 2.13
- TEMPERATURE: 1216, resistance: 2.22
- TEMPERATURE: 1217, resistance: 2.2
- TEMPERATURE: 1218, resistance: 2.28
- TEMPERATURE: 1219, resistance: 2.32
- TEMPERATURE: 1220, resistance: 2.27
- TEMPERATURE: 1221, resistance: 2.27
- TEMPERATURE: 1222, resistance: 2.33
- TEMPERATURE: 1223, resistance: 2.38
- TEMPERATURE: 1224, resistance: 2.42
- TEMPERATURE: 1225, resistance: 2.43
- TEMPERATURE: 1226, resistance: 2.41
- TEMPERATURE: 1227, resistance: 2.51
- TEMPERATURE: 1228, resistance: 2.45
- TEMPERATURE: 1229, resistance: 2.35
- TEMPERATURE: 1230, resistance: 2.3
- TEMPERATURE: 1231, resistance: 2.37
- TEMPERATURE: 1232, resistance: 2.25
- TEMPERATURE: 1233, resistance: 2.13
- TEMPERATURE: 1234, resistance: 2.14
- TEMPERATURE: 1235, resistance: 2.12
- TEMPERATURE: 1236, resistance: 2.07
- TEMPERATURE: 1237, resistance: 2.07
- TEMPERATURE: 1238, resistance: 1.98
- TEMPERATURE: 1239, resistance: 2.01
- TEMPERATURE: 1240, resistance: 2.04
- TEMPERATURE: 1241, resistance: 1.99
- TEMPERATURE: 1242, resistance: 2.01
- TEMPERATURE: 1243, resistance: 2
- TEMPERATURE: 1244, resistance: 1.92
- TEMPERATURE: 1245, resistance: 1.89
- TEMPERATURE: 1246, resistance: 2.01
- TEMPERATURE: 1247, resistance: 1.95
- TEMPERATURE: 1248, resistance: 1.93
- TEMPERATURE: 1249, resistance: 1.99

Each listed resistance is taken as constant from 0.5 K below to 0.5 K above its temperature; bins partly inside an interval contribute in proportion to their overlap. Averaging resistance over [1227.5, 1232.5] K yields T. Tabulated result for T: 2.34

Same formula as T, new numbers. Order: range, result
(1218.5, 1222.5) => 2.3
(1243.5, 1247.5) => 1.94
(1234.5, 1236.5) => 2.09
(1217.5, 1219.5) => 2.3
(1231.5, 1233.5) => 2.19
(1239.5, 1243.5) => 2.01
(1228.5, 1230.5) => 2.33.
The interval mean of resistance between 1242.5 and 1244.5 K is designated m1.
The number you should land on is 1.96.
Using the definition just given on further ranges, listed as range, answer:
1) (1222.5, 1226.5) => 2.41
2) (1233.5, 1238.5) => 2.08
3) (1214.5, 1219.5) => 2.23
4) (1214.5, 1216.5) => 2.17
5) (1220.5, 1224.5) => 2.35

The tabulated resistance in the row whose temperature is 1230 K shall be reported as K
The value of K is 2.3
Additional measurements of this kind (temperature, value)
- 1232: 2.25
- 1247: 1.95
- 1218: 2.28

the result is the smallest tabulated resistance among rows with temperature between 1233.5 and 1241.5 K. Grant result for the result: 1.98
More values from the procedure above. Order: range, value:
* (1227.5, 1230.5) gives 2.3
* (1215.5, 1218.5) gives 2.2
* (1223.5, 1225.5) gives 2.42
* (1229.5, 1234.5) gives 2.13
